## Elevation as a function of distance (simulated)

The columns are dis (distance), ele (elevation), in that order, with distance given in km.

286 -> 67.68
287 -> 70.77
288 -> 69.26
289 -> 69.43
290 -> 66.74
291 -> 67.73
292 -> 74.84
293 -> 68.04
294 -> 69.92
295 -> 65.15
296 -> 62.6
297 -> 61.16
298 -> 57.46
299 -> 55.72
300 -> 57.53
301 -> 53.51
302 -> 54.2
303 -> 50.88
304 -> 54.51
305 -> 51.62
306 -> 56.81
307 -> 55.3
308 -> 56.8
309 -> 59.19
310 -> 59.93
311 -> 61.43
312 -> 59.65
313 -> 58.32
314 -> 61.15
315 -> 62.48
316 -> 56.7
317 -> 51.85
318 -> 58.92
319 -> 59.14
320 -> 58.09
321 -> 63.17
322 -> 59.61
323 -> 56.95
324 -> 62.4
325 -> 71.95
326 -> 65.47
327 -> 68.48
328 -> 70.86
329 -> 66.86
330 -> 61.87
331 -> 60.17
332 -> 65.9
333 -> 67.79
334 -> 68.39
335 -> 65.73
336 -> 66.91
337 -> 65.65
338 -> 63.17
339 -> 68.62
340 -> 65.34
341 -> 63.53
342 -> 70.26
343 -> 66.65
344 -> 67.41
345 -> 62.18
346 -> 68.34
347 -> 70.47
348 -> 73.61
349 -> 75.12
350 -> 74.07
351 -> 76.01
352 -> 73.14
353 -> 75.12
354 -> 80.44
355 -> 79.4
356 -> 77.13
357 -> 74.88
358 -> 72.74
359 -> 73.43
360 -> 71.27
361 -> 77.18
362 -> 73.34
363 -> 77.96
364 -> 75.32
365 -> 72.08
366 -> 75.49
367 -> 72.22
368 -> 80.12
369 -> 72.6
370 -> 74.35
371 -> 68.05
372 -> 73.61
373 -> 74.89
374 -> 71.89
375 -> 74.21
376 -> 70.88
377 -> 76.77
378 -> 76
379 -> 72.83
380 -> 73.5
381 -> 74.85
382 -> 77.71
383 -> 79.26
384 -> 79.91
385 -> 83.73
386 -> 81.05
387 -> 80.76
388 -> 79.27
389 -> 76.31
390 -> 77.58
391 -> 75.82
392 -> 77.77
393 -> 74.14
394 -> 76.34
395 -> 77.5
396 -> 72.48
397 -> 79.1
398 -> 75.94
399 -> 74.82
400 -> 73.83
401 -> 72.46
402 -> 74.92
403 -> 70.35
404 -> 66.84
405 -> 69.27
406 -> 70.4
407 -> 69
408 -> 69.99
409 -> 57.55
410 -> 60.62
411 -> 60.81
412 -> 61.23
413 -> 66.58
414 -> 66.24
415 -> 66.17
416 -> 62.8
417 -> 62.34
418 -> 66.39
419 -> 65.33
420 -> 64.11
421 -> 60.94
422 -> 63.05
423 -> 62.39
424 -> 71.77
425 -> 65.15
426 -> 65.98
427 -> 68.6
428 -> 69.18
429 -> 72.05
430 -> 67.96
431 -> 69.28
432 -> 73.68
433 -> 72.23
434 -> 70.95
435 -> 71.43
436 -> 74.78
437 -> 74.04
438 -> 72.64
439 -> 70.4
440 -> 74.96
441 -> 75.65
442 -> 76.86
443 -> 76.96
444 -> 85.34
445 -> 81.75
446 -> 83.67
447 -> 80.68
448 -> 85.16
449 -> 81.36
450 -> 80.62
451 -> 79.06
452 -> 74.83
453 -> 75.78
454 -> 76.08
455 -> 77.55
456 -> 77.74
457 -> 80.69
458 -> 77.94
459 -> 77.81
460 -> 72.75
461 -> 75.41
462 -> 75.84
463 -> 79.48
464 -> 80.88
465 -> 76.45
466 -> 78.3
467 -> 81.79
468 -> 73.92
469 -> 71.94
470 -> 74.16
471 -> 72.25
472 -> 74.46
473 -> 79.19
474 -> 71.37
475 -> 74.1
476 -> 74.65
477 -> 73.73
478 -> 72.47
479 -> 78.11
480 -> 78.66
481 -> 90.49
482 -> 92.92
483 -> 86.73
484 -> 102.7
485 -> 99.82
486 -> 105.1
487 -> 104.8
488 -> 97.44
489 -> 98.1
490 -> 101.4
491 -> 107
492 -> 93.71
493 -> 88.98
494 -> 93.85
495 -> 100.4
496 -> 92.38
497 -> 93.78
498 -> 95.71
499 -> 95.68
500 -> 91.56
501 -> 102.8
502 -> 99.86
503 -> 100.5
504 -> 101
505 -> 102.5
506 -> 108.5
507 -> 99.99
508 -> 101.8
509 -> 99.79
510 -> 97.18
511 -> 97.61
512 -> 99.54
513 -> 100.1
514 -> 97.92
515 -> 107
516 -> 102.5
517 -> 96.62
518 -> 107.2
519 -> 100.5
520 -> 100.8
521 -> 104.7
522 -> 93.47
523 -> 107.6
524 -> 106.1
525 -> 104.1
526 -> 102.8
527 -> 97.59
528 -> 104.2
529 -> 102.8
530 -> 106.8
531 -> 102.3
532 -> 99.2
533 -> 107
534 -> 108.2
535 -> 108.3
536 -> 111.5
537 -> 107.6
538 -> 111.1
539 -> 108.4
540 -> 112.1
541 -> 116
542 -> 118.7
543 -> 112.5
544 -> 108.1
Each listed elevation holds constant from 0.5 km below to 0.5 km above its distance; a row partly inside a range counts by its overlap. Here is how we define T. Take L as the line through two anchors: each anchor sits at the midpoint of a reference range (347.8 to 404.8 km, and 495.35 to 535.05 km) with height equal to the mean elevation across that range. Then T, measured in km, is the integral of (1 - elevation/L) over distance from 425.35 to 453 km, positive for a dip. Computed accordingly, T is 3.78 km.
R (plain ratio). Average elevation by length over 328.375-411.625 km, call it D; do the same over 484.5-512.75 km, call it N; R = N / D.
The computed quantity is 1.37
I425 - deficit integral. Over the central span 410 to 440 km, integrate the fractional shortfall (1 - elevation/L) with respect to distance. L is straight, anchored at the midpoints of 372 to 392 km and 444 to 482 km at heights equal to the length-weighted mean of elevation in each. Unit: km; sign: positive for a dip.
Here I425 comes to 3.8 km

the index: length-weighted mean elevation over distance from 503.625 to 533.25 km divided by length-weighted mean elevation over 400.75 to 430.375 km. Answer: 1.5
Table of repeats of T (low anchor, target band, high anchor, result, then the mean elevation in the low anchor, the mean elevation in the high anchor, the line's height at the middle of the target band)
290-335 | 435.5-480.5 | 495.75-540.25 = 6.6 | 61.3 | 102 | 90.2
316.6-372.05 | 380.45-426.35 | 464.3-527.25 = 4.3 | 69.1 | 93.2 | 78.5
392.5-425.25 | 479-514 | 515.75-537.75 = -1.0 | 68.2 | 104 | 94.7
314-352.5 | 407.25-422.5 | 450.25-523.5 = 2.9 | 65.6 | 89.7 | 78.4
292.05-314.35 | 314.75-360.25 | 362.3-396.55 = -0.5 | 59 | 75.8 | 66.5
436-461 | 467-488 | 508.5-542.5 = 1.2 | 77.8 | 104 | 87.8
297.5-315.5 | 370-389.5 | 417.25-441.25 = -3.6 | 57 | 69.2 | 64.3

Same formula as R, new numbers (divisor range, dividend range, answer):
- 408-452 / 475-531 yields 1.38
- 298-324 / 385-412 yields 1.27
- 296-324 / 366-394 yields 1.32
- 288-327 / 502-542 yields 1.71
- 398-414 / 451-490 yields 1.20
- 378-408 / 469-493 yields 1.15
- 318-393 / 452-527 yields 1.27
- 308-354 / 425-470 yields 1.16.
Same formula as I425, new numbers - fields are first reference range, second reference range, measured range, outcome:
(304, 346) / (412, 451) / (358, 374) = -1.95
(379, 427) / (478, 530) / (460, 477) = 2.51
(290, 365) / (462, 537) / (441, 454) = 0.88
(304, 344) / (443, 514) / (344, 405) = -3.78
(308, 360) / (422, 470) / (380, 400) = -1.88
